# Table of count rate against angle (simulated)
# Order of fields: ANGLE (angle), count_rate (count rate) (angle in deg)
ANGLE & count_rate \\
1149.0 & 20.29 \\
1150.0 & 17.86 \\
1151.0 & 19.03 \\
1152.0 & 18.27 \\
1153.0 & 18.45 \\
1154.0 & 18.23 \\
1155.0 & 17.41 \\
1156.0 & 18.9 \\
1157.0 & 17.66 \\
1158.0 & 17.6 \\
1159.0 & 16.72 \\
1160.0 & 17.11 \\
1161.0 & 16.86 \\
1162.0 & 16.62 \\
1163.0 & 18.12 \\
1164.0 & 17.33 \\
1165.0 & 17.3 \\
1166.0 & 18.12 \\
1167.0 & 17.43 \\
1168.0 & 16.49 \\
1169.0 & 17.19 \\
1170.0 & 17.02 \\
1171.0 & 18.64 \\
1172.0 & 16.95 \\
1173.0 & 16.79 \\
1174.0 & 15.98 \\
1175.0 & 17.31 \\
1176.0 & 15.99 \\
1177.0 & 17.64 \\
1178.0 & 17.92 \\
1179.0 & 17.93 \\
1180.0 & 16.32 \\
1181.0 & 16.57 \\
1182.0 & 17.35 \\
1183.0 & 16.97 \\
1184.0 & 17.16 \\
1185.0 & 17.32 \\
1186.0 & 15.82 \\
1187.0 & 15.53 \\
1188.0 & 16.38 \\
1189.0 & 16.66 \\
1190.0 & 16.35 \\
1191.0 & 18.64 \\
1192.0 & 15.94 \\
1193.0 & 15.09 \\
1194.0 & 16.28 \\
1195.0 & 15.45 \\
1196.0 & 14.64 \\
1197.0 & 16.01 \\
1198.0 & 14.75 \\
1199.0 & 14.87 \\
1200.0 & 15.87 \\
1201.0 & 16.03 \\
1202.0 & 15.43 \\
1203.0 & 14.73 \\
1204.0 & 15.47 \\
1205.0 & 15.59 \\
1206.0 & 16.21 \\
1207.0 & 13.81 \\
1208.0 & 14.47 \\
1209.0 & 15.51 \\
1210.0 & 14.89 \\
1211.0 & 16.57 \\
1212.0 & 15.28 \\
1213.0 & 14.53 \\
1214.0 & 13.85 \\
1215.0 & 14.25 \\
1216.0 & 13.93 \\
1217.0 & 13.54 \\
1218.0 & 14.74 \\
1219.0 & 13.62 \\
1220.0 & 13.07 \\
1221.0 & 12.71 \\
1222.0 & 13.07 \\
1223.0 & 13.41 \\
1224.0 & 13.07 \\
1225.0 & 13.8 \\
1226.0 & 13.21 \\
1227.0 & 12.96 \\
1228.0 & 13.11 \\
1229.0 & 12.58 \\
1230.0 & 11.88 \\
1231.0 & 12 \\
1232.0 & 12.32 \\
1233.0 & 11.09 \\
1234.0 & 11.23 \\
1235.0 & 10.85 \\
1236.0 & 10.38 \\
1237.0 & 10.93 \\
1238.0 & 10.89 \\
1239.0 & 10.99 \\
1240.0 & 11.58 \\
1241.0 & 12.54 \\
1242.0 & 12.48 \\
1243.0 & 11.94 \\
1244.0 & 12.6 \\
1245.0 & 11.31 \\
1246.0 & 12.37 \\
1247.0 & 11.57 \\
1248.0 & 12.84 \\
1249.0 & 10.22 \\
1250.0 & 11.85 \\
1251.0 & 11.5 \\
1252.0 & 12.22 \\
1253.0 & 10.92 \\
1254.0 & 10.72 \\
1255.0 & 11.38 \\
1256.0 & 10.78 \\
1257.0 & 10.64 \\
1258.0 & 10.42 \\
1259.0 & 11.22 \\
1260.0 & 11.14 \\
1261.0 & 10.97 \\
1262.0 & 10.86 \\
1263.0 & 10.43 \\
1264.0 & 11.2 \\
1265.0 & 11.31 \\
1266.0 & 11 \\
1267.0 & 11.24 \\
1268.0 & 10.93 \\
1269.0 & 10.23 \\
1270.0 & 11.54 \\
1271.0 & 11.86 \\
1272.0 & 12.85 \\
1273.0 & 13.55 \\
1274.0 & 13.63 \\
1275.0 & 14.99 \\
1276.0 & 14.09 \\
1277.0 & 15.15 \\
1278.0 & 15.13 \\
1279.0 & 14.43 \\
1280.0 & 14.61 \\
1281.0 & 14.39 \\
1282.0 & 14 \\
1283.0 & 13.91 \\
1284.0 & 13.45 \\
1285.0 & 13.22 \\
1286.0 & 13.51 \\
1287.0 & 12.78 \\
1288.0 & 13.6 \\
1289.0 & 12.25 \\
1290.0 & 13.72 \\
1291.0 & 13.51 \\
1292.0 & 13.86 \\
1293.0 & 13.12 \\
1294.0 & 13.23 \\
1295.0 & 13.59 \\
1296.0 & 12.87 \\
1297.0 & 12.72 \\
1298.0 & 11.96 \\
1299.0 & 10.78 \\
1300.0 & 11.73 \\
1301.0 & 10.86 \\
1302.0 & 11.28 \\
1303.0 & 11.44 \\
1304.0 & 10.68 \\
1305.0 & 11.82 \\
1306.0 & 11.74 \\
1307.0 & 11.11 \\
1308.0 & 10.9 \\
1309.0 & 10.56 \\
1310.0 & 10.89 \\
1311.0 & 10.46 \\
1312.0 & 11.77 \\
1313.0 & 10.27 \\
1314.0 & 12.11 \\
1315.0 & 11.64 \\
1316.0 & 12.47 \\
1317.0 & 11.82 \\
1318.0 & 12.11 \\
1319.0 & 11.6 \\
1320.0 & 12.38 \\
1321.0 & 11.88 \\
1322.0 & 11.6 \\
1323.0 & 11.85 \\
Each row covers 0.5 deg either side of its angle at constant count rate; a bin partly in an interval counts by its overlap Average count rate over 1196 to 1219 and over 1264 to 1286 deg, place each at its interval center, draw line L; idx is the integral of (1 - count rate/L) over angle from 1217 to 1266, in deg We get 7.60 deg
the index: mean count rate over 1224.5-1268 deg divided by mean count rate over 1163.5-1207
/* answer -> 0.70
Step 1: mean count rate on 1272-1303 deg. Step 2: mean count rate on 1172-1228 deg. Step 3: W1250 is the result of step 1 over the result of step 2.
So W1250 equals 0.9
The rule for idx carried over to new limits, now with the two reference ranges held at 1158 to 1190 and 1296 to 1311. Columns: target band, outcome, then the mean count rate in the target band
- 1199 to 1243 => 4.5 deg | 13.5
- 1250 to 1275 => 3.2 deg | 11.4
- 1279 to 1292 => -1.6 deg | 13.6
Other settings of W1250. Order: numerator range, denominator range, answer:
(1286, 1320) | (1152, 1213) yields 0.73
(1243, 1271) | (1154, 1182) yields 0.65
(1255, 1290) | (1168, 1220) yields 0.79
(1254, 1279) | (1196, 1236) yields 0.86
